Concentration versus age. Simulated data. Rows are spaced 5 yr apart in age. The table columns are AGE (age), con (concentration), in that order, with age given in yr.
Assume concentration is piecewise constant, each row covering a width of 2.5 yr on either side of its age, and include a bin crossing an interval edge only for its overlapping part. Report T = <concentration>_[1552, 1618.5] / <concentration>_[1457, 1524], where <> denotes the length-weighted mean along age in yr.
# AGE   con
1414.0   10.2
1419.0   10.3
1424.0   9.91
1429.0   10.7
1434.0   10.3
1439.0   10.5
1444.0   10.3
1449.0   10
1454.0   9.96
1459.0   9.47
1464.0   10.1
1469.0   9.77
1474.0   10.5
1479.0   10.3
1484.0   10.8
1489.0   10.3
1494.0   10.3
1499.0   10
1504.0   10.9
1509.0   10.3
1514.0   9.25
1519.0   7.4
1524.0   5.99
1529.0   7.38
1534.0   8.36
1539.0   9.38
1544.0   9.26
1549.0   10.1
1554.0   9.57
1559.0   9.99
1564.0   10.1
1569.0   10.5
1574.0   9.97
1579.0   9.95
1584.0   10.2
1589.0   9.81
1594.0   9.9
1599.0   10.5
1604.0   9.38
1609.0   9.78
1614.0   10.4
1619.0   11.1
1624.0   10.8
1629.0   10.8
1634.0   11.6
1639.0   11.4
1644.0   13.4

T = 1.02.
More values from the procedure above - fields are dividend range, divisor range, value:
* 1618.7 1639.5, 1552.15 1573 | 1.11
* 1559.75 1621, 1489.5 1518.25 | 1.01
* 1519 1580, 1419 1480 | 0.90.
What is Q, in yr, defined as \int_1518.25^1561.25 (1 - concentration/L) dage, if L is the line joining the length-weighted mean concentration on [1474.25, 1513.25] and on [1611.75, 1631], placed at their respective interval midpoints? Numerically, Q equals 7.7 yr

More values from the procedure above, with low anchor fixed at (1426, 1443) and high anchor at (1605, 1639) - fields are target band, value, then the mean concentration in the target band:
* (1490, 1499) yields 0.3 yr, 10.2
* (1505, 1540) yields 7.4 yr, 8.36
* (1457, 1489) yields 1.0 yr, 10.2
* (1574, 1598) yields 1.5 yr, 10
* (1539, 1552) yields 1.2 yr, 9.62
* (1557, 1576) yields 0.9 yr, 10.1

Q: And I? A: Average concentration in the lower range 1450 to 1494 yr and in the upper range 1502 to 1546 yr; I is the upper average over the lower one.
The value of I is 0.9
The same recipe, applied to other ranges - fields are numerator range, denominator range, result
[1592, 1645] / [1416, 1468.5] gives 1.06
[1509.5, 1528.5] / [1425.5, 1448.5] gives 0.75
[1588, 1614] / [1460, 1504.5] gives 0.97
